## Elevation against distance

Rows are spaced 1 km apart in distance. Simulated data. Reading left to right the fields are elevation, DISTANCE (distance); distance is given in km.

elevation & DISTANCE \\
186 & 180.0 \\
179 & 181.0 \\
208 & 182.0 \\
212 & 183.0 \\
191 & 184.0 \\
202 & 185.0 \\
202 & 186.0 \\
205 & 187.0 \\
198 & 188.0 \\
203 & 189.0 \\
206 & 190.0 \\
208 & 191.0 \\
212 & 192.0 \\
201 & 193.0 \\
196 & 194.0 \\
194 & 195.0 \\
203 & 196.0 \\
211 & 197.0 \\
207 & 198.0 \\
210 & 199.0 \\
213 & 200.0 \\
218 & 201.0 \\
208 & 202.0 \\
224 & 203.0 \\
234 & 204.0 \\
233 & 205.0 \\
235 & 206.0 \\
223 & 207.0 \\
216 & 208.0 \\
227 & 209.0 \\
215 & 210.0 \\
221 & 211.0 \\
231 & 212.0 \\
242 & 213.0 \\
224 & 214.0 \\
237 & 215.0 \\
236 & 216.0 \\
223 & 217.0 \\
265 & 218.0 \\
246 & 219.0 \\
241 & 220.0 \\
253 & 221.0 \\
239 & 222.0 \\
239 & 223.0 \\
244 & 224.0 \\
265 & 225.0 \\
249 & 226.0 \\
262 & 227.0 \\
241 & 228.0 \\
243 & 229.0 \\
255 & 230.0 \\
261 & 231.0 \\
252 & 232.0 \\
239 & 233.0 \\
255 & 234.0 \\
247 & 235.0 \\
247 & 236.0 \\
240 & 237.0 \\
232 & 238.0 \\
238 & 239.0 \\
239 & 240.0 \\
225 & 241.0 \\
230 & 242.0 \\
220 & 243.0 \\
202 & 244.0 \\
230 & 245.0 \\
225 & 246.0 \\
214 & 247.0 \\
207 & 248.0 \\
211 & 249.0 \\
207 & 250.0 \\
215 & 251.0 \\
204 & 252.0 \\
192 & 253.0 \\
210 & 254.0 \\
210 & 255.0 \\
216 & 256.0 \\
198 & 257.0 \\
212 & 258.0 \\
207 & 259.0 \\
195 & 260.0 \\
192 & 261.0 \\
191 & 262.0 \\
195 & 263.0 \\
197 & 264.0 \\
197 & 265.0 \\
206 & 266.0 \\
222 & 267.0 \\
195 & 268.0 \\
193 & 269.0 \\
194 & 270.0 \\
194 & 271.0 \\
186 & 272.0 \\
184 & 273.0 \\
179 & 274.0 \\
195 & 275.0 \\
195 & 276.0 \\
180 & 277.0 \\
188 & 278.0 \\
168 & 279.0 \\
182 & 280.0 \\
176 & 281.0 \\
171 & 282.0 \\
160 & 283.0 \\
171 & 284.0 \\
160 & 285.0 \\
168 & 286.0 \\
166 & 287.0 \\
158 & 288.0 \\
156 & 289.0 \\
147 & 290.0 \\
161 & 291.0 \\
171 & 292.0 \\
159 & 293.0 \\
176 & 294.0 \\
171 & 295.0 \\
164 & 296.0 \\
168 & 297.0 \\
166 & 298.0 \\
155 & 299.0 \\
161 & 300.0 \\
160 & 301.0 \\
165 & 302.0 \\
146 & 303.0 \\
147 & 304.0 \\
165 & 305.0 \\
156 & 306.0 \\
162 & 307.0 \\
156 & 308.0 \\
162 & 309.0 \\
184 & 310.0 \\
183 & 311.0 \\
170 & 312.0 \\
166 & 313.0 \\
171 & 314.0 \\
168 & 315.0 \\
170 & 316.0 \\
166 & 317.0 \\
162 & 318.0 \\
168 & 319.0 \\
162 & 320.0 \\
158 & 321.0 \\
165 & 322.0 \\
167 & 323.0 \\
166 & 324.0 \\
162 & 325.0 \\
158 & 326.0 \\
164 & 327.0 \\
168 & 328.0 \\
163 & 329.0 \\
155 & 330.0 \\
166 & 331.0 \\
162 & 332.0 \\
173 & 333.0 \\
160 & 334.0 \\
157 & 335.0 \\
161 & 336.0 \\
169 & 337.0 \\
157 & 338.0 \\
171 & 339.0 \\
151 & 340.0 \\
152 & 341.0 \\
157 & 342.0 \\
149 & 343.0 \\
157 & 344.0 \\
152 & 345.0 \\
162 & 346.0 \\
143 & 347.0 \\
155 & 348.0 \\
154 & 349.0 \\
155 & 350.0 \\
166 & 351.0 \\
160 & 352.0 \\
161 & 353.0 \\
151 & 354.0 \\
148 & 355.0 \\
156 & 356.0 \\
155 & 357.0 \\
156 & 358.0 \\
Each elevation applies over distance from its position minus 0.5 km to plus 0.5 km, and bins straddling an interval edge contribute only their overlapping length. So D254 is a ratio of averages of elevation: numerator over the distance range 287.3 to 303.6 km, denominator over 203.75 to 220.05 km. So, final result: 0.7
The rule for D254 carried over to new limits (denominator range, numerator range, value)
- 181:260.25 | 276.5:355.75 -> 0.73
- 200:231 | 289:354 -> 0.68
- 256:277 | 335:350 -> 0.80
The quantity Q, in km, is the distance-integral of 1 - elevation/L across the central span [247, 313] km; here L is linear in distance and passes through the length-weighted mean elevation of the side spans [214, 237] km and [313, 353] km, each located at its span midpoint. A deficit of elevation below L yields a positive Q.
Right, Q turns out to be 7.3 km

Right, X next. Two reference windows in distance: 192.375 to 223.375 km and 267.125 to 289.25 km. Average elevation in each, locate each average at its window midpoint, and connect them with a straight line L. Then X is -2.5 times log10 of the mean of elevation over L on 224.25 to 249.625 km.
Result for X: -0.15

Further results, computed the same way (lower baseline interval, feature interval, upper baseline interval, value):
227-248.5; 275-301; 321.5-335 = 0.16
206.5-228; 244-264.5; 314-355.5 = 0.04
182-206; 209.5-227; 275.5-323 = -0.20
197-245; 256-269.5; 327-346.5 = 0.04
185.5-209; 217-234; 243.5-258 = -0.18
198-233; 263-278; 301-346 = 0.03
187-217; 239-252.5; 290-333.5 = -0.12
